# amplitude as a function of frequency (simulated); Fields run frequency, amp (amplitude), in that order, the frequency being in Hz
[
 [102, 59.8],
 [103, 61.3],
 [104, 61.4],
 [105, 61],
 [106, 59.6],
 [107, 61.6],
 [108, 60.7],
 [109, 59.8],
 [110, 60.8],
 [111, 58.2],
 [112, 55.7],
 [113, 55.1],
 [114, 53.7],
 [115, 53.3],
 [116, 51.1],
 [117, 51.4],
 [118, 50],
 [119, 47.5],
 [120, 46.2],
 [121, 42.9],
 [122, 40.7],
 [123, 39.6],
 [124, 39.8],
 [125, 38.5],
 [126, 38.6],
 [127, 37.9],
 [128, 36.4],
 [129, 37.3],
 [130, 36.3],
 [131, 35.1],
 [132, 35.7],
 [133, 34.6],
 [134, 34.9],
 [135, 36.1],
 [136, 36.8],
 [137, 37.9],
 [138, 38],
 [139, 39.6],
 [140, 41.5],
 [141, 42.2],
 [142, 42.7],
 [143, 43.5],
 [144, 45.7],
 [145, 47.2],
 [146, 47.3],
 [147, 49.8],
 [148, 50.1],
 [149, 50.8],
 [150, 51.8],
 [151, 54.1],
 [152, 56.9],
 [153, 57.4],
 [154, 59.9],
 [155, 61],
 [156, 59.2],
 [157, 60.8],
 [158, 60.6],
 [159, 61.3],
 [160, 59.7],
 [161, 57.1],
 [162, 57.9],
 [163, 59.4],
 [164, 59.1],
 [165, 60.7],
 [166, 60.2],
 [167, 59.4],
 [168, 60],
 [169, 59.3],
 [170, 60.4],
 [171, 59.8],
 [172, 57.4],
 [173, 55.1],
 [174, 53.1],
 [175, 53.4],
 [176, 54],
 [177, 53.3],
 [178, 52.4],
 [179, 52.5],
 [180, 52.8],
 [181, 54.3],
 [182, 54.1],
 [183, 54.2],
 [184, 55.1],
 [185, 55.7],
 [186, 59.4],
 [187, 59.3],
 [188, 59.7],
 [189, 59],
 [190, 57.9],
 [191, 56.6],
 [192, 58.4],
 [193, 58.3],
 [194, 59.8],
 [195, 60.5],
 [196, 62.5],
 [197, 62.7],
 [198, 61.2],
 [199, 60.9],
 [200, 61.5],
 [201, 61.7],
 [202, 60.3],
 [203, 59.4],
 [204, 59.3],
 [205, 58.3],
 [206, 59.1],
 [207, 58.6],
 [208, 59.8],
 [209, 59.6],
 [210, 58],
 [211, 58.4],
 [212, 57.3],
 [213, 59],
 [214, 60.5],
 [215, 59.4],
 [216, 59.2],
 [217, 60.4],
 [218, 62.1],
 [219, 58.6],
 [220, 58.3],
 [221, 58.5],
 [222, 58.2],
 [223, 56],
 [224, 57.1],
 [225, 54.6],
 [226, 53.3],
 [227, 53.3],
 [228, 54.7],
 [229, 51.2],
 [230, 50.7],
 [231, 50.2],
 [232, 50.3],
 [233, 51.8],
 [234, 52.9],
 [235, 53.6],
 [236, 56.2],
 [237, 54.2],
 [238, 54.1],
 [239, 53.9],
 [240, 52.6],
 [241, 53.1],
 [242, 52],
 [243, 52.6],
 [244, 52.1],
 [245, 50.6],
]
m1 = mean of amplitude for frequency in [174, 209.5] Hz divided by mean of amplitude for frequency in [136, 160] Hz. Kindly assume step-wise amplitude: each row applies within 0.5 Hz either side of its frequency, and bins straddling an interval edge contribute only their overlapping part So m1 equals 1.1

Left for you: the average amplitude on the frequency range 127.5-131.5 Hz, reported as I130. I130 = 36.3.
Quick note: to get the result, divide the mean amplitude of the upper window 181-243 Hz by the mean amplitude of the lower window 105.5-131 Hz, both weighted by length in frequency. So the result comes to 1.18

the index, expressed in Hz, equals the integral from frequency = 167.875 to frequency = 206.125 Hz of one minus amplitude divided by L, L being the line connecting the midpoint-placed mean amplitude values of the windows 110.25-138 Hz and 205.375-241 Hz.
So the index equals -4.7 Hz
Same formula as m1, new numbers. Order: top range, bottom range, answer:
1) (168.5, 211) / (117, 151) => 1.38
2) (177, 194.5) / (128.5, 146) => 1.43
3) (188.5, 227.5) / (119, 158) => 1.32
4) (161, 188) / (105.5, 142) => 1.26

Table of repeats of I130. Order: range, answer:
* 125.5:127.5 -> 38.2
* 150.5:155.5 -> 57.9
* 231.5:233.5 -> 51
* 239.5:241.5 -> 52.9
